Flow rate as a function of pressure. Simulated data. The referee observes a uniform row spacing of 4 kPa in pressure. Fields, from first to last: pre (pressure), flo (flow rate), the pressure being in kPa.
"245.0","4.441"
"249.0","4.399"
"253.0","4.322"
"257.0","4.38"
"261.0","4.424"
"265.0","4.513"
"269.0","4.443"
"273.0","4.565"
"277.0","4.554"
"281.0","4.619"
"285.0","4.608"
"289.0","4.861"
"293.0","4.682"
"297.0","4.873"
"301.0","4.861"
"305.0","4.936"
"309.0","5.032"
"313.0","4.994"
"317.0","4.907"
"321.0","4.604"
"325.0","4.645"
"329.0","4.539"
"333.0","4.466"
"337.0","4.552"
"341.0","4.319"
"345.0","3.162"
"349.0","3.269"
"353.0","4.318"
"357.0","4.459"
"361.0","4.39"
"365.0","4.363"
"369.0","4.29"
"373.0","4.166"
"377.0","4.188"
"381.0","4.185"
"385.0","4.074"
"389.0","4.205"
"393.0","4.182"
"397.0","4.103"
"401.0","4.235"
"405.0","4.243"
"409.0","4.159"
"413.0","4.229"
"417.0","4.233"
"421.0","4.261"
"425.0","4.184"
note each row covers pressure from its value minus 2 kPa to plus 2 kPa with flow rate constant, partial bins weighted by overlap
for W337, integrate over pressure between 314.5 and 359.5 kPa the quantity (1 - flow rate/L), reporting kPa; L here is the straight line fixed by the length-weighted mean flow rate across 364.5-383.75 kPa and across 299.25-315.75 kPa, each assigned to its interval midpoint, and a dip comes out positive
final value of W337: 3.2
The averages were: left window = 4.95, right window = 4.22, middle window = 4.3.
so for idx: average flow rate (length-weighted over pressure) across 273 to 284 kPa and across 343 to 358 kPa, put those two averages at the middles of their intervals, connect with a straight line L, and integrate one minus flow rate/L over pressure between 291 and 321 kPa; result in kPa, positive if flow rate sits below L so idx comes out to -4.3 kPa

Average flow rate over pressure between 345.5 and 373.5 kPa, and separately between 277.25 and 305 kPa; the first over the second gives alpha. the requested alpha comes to 0.9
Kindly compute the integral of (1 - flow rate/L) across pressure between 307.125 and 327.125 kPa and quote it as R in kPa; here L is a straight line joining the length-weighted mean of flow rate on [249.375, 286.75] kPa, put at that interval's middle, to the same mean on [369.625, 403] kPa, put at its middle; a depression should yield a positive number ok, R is -2.19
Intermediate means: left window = 4.49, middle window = 4.83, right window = 4.17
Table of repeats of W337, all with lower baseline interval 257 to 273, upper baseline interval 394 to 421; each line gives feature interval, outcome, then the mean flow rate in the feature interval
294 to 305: -1.16 kPa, 4.86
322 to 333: -0.56 kPa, 4.57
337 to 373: 1.64 kPa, 4.1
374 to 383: 0.15 kPa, 4.18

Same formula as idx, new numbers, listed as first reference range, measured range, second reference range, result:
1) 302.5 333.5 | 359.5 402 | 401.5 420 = 1.8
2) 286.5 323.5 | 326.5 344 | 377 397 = 0.8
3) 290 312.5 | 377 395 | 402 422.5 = 0.9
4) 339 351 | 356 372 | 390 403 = -2.3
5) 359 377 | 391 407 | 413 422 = 0.3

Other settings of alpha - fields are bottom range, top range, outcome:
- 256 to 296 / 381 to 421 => 0.92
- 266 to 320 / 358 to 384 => 0.90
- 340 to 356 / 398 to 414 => 1.11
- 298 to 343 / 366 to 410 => 0.89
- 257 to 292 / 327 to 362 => 0.91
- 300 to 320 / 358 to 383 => 0.87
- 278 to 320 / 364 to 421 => 0.87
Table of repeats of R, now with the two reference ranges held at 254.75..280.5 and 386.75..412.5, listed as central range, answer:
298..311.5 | -1.6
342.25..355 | 2.0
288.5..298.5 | -0.8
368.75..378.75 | 0.1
